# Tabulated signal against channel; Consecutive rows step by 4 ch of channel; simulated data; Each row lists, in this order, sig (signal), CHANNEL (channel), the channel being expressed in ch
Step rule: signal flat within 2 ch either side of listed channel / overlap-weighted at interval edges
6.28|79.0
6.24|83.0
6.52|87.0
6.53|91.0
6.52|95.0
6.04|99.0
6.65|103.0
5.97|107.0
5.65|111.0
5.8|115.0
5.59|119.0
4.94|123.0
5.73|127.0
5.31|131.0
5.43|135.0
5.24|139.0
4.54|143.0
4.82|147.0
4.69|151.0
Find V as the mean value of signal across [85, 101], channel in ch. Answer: 6.4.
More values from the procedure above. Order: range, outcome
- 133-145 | 5.07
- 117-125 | 5.27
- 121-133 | 5.33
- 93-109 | 6.29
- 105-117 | 5.81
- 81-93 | 6.43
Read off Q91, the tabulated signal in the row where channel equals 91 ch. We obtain 6.53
